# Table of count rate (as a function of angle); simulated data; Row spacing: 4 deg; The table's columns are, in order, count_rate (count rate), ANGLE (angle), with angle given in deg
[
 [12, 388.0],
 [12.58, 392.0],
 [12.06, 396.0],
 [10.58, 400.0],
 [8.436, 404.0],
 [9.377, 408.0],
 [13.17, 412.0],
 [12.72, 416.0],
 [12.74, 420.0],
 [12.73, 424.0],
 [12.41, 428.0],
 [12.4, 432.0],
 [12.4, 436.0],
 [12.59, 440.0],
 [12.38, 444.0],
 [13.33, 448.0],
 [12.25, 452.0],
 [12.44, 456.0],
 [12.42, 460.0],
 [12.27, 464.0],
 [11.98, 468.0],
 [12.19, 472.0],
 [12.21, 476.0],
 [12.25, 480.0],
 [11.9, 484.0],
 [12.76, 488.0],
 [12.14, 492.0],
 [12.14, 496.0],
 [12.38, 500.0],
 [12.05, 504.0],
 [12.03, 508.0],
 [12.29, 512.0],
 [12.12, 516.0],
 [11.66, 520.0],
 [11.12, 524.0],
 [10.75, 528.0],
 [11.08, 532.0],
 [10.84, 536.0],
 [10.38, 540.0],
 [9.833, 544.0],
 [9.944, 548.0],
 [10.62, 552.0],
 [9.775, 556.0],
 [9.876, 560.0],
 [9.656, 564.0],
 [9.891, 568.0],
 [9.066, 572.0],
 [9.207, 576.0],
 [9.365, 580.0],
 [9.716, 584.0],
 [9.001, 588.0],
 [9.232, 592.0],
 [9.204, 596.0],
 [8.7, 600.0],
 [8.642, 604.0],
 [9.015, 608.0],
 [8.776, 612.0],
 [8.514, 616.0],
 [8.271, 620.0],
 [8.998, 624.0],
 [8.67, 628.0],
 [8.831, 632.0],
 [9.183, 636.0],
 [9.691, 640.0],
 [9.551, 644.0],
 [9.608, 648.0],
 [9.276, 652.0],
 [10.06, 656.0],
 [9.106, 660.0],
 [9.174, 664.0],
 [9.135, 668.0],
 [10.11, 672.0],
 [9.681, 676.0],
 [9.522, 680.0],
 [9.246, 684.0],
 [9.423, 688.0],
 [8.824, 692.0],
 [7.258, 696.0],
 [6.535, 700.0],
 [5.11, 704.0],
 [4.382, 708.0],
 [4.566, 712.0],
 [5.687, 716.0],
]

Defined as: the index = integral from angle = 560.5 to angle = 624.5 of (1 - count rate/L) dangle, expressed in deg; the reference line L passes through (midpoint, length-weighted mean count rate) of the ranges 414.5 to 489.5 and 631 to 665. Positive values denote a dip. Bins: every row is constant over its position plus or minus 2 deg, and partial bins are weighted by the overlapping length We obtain 7.3 deg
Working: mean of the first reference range 12.4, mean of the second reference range 9.41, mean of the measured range 9.1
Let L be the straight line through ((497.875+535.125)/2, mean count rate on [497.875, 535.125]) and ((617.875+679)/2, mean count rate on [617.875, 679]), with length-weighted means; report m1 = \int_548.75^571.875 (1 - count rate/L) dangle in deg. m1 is 2.1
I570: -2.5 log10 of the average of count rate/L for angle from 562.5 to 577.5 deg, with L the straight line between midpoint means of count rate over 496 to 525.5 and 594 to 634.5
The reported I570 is 0.08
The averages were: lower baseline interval 12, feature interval 9.46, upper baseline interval 8.77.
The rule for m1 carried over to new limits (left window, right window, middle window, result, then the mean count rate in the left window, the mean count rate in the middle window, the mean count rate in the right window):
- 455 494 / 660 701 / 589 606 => 2.2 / 12.3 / 8.95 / 8.96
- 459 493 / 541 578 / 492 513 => -1.3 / 12.2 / 12.2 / 9.78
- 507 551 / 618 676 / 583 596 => 1.1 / 11.1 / 9.27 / 9.28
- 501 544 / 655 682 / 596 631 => 5.1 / 11.4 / 8.73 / 9.52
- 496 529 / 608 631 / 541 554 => 0.8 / 11.9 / 10.2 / 8.69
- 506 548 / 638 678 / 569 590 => 2.4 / 11.2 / 9.3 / 9.54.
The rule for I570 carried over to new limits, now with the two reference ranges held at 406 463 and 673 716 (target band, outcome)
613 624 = 0.04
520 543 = -0.03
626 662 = -0.12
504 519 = -0.11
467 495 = -0.07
